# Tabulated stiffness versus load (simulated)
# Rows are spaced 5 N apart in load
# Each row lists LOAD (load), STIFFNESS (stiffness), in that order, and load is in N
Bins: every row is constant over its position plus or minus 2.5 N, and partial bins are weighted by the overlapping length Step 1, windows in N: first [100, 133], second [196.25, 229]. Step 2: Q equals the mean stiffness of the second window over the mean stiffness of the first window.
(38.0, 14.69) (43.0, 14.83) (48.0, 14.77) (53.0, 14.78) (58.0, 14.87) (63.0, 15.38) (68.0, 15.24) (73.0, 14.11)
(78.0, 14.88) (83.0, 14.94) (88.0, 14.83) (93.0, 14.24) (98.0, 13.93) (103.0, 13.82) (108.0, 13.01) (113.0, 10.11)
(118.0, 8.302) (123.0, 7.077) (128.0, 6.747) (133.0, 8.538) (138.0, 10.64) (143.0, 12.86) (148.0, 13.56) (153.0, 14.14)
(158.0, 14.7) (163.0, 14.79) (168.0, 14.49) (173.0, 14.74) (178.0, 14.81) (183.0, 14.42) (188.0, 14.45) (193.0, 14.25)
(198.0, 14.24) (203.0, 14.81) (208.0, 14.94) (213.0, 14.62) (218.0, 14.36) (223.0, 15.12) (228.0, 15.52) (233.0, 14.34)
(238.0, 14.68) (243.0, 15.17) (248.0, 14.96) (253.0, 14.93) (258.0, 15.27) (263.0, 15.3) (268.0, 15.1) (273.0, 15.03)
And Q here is 1.5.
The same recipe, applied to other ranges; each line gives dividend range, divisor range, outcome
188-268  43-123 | 1.09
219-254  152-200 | 1.03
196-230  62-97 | 1.00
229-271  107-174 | 1.29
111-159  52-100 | 0.72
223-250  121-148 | 1.55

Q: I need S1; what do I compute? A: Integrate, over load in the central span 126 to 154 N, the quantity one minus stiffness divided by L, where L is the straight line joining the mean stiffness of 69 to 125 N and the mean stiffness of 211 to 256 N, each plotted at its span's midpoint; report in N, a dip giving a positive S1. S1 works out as 5.1 N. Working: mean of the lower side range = 12.8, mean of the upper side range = 14.9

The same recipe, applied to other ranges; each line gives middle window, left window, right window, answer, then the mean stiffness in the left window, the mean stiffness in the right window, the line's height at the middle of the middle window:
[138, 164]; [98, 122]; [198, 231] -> -1.90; 11.3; 14.8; 12.7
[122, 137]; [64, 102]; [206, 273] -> 7.03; 14.6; 15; 14.7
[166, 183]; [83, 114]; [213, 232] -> -0.29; 13.6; 14.9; 14.4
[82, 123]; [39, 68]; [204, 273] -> 6.79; 14.9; 14.9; 14.9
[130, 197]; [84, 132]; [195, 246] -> -2.30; 11.4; 14.8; 13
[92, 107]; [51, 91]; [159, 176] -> 0.95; 14.9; 14.7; 14.8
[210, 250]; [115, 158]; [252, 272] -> -2.55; 10.5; 15.2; 14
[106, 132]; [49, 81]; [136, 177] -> 9.70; 14.9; 13.8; 14.2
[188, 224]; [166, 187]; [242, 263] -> 0.51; 14.6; 15.1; 14.8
